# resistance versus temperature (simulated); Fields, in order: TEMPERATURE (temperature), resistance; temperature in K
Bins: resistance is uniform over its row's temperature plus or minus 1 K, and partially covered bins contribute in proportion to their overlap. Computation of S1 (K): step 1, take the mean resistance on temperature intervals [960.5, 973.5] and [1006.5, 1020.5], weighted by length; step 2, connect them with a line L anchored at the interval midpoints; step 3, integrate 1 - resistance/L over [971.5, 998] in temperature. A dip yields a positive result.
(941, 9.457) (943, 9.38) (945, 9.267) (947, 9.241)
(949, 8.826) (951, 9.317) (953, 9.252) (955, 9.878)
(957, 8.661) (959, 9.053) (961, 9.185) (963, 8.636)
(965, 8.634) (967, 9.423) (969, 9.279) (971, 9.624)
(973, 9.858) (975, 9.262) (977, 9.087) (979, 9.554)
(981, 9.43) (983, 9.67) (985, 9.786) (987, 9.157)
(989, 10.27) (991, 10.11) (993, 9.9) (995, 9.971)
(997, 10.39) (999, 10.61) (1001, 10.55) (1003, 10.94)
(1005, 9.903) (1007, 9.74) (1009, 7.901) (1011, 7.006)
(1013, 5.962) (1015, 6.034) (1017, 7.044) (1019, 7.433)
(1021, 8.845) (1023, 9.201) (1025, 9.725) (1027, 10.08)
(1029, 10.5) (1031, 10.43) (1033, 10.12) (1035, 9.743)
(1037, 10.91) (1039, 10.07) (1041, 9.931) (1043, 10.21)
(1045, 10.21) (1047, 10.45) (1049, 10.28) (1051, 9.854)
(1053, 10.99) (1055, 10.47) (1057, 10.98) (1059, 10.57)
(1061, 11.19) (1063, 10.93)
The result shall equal -4.0 K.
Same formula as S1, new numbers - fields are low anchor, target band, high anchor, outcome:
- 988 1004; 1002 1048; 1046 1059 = 5.3 K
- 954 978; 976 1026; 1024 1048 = 2.9 K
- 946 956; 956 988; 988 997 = 1.4 K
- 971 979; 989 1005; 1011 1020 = -4.9 K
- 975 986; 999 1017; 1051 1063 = 2.5 K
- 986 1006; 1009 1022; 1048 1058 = 4.0 K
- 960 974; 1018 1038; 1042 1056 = 0.7 K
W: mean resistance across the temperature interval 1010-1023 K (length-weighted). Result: 7.22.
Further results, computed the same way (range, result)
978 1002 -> 9.95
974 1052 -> 9.49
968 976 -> 9.51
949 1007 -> 9.61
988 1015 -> 9.35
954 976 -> 9.23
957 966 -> 8.85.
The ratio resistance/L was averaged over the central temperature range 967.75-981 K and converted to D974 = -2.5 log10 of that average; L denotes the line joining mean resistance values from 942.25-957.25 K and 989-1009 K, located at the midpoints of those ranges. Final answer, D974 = 0.03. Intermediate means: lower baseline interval 9.25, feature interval 9.44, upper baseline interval 10.1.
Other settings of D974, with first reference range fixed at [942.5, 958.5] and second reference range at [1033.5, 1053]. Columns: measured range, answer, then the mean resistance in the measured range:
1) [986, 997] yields -0.03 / 9.93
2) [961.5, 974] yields 0.02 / 9.24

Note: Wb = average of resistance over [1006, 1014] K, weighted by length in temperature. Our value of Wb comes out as 7.65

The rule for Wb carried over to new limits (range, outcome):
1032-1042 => 10.2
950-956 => 9.48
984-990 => 9.74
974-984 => 9.4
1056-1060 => 10.8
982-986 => 9.73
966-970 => 9.35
